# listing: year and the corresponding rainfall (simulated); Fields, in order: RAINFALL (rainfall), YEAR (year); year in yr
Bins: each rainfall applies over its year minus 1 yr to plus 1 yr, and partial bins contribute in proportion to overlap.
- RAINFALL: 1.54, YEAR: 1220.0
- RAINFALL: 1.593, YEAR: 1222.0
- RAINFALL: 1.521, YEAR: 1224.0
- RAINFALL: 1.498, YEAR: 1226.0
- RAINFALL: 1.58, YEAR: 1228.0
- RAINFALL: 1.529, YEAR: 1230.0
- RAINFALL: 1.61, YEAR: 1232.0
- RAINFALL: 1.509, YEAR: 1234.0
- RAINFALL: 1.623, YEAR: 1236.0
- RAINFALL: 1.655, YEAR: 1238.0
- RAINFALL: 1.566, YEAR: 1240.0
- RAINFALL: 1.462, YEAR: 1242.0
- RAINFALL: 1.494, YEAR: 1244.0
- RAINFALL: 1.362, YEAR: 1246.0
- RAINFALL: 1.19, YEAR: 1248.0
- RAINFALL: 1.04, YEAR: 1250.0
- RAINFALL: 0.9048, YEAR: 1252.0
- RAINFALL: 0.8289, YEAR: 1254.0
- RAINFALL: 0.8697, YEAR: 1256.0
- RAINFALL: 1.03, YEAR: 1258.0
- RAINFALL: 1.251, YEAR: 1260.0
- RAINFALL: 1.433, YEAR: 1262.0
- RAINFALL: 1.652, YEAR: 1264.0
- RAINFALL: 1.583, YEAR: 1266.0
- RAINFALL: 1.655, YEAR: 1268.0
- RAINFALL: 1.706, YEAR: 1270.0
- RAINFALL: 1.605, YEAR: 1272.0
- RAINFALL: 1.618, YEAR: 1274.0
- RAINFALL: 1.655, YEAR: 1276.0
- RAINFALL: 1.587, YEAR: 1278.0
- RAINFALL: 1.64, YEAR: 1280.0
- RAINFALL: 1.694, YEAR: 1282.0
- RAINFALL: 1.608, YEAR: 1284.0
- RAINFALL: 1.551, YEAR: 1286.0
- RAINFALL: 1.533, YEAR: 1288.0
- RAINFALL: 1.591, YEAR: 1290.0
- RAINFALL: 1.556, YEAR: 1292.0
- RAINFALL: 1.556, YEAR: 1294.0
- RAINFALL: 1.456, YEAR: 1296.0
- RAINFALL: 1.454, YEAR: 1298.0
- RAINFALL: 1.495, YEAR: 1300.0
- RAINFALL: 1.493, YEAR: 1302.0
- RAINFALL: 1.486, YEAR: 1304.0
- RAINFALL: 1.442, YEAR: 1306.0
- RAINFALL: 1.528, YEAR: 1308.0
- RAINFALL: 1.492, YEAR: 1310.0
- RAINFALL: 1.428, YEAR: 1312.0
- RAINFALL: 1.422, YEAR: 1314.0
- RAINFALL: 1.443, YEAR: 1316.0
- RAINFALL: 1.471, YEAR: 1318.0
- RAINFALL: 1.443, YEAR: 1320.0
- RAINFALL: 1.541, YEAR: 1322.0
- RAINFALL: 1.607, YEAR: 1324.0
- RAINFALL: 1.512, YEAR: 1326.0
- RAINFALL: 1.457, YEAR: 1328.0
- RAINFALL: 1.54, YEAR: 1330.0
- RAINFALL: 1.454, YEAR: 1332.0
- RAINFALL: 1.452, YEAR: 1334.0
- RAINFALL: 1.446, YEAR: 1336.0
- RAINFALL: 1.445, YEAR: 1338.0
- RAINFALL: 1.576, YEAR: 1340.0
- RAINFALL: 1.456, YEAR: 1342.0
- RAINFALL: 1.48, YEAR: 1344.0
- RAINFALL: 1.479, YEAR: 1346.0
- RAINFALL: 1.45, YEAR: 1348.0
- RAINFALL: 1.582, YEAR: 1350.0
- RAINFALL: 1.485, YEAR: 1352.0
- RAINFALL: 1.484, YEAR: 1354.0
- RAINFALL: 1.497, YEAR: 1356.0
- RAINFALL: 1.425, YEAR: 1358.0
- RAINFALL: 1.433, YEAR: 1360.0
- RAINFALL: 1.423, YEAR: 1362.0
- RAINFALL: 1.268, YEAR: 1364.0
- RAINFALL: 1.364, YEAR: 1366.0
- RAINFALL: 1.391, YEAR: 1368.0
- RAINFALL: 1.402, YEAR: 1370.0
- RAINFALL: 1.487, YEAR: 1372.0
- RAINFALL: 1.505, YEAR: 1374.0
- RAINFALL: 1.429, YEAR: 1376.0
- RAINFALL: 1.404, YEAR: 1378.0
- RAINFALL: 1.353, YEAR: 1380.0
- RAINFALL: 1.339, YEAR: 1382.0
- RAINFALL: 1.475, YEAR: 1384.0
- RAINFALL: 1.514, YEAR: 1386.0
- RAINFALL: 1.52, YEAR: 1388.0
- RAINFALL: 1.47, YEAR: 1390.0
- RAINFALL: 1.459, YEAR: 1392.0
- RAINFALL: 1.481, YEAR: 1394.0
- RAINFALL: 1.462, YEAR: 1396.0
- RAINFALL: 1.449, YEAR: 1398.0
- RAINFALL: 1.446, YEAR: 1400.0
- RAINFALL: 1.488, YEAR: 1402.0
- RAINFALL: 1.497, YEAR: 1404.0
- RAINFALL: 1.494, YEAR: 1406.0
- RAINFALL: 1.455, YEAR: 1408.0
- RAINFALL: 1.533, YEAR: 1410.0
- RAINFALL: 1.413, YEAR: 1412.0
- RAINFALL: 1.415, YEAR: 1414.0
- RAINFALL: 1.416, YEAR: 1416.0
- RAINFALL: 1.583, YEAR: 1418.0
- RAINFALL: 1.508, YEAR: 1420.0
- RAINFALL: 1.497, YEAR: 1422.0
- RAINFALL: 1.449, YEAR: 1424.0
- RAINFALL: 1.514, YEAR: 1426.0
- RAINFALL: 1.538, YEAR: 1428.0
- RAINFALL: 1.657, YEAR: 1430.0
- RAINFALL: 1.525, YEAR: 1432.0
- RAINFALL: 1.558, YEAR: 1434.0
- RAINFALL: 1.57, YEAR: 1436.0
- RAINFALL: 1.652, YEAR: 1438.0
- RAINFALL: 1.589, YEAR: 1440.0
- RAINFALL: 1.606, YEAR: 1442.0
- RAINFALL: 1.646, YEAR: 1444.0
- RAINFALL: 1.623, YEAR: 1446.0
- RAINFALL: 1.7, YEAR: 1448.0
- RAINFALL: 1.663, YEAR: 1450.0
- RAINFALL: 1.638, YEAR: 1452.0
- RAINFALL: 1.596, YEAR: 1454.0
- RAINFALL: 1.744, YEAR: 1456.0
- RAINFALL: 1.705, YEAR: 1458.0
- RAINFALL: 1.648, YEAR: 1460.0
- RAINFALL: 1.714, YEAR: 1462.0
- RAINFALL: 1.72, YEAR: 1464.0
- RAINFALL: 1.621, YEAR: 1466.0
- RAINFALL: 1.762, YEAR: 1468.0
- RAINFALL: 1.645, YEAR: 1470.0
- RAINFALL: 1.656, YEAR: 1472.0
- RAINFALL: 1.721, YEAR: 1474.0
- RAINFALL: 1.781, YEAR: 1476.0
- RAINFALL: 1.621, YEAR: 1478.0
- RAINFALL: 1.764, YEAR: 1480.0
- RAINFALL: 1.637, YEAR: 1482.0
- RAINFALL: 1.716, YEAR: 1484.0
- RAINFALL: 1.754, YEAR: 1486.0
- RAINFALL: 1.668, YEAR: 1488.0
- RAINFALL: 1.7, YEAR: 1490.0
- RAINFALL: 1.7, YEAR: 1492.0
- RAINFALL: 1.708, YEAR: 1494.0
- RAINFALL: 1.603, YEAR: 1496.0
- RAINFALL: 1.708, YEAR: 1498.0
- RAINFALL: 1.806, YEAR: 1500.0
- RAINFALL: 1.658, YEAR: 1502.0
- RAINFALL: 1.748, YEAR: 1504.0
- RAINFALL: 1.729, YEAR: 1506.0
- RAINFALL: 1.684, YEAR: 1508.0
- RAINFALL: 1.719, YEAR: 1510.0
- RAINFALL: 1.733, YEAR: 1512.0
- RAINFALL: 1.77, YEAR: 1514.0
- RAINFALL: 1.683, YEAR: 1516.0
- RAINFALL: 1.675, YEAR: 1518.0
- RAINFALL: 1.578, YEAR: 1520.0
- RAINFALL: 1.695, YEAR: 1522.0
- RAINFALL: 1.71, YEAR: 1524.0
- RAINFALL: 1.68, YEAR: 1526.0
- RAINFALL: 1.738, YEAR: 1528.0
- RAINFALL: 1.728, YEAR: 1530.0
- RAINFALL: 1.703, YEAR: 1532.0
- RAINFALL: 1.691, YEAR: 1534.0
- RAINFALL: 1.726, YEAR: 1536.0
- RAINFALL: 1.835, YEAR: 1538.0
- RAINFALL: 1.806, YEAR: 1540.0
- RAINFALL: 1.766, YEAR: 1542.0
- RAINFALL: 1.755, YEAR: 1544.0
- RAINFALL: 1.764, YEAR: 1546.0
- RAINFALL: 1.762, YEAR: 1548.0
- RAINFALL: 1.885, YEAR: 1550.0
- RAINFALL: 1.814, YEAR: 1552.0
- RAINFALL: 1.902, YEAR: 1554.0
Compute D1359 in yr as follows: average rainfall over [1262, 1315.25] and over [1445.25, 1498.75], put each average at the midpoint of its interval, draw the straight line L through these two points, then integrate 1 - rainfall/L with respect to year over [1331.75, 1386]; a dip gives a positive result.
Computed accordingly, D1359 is 5.4 yr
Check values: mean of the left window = 1.55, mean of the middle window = 1.45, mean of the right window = 1.69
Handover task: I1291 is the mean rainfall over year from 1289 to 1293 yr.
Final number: 1.57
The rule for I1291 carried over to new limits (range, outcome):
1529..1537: 1.71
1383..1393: 1.49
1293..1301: 1.49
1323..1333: 1.51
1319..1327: 1.53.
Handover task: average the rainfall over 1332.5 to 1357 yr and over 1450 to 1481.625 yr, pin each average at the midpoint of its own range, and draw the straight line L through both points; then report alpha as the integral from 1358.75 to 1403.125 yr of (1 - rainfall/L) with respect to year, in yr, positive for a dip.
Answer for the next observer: 3.2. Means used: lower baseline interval 1.49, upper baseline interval 1.69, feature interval 1.43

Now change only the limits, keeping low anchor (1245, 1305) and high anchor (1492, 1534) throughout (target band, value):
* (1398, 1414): 1.1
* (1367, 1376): 0.6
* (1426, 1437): 0.3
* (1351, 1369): 1.3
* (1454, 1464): -0.3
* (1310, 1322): 0.2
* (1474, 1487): -0.4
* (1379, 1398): 1.3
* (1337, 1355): 0.3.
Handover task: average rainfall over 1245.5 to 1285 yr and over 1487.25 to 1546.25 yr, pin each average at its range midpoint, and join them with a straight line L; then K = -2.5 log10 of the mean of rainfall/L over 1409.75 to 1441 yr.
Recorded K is 0.05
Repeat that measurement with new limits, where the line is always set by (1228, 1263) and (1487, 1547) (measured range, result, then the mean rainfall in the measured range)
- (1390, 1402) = 0.056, 1.46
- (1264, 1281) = -0.197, 1.63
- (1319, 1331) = -0.058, 1.52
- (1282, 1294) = -0.142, 1.58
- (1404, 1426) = 0.063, 1.48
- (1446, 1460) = -0.030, 1.67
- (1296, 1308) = -0.055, 1.48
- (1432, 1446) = 0.002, 1.6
